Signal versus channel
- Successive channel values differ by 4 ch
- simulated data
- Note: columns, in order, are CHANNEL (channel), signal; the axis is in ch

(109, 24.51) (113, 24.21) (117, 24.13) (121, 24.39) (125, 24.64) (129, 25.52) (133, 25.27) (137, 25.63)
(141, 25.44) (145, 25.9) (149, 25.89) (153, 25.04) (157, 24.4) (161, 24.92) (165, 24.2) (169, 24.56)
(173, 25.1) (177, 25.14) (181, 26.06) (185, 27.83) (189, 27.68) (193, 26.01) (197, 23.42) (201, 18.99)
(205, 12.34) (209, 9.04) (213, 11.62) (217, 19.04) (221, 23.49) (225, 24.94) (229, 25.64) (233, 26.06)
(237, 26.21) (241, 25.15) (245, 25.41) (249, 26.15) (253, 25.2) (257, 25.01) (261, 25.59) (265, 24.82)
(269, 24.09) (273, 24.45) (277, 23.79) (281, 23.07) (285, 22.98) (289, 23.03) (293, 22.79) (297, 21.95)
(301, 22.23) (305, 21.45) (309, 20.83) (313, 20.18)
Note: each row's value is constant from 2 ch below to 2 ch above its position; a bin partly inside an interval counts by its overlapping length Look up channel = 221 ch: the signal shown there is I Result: 23.49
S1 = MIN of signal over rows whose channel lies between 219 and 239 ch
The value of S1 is 23.49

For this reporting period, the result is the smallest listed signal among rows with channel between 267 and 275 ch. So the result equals 24.09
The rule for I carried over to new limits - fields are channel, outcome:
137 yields 25.63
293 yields 22.79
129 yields 25.52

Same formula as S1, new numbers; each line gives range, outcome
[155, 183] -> 24.2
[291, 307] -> 21.45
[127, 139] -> 25.27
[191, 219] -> 9.04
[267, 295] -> 22.79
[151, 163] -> 24.4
